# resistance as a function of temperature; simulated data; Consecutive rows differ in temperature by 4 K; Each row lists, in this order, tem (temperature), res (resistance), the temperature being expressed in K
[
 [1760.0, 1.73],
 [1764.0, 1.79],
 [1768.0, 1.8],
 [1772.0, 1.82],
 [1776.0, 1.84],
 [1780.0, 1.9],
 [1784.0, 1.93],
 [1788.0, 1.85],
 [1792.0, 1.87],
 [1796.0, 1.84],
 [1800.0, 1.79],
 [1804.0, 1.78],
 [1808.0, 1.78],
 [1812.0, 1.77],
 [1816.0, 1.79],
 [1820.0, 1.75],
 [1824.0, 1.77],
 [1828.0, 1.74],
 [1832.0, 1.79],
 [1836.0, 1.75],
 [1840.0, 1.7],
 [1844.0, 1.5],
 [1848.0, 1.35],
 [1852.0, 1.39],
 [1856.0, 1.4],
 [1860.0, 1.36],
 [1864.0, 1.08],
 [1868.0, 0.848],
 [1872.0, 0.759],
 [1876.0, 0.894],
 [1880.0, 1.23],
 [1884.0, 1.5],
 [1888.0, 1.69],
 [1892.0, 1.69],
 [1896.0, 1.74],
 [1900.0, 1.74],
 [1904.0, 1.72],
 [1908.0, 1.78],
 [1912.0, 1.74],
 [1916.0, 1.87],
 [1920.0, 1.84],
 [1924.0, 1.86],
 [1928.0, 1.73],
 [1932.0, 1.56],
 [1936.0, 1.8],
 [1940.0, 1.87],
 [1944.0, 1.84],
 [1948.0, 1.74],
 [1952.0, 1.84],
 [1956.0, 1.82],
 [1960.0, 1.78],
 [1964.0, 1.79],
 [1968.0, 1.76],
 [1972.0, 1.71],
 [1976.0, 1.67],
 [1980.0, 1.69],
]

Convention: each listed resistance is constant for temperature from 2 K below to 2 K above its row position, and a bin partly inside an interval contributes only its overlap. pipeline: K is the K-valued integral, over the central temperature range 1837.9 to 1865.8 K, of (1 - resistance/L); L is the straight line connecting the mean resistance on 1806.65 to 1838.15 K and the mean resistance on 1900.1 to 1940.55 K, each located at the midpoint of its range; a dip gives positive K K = 5.8 K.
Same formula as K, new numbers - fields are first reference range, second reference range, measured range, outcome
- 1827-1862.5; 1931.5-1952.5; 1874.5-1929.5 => 1.25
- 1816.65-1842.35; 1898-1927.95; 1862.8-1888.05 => 9.53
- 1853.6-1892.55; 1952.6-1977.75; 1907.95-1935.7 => -4.81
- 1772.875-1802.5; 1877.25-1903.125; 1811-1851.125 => 1.43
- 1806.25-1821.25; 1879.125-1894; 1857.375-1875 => 6.51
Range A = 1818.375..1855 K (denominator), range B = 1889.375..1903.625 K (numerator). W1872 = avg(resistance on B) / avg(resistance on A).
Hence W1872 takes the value 1.06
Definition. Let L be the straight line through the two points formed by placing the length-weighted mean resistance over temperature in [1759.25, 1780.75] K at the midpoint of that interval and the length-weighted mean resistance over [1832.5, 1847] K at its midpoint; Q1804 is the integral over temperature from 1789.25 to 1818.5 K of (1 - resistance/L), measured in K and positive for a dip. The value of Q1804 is -1.2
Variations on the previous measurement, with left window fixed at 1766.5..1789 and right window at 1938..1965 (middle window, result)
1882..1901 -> 1.7 K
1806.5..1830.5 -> 1.0 K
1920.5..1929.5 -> 0.1 K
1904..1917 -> 0.3 K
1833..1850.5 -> 2.5 K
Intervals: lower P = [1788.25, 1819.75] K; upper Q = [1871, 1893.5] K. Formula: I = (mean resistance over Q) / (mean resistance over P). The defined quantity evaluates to 0.7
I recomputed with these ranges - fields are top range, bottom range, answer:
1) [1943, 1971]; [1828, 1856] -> 1.13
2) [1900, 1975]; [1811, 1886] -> 1.24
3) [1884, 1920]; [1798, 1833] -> 0.98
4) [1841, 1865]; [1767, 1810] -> 0.75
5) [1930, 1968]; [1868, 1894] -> 1.41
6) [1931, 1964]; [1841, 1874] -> 1.46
